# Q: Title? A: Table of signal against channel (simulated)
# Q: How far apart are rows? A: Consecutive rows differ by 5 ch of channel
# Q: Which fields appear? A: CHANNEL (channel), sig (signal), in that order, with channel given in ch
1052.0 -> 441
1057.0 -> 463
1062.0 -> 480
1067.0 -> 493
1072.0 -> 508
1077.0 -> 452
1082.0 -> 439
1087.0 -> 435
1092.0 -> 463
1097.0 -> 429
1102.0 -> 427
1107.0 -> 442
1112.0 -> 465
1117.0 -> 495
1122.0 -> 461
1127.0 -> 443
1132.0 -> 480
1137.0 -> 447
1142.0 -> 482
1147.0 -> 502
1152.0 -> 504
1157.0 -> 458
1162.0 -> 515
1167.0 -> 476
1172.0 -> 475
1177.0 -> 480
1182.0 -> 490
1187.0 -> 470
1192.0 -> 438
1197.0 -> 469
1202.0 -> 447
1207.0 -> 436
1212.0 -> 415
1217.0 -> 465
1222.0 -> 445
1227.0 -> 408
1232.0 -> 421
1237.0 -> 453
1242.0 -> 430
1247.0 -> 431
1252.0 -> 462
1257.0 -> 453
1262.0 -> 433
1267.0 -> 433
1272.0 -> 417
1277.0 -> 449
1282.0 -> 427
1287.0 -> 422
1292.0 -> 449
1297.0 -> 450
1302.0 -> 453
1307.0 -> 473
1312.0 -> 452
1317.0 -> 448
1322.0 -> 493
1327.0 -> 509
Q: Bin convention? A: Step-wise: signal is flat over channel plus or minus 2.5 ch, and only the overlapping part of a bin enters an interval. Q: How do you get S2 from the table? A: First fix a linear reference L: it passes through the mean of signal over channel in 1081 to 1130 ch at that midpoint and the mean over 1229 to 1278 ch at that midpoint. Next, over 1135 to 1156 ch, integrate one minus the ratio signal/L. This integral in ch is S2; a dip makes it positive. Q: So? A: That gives -1.7 ch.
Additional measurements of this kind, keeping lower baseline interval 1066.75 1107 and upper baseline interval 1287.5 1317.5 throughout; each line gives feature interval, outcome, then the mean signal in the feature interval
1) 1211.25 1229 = 0.7 ch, 436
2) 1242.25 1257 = 0.2 ch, 445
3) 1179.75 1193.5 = -0.5 ch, 468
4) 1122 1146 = -0.7 ch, 465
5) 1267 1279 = 0.5 ch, 432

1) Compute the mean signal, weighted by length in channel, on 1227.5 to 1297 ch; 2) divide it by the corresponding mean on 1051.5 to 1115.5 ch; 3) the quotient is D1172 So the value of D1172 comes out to 0.95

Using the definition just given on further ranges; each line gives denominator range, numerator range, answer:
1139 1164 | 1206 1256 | 0.89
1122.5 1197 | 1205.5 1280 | 0.92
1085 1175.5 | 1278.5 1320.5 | 0.96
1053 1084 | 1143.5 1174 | 1.04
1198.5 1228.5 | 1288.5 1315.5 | 1.04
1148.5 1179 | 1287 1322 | 0.94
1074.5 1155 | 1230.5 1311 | 0.96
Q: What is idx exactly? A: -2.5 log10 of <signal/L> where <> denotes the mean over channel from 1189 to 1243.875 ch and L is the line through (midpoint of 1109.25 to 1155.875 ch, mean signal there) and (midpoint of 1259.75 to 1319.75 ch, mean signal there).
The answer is 0.044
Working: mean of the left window 475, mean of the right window 442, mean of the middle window 439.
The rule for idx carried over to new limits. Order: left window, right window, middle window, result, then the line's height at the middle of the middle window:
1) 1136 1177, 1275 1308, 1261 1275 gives 0.06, 452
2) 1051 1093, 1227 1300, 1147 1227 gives -0.04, 448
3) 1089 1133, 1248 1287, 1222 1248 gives 0.03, 441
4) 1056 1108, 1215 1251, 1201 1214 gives 0.02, 440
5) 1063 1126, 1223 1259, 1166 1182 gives -0.08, 447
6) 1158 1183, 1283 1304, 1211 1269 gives 0.05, 461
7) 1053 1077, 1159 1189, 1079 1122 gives 0.07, 481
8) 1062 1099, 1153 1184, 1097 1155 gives 0.02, 473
